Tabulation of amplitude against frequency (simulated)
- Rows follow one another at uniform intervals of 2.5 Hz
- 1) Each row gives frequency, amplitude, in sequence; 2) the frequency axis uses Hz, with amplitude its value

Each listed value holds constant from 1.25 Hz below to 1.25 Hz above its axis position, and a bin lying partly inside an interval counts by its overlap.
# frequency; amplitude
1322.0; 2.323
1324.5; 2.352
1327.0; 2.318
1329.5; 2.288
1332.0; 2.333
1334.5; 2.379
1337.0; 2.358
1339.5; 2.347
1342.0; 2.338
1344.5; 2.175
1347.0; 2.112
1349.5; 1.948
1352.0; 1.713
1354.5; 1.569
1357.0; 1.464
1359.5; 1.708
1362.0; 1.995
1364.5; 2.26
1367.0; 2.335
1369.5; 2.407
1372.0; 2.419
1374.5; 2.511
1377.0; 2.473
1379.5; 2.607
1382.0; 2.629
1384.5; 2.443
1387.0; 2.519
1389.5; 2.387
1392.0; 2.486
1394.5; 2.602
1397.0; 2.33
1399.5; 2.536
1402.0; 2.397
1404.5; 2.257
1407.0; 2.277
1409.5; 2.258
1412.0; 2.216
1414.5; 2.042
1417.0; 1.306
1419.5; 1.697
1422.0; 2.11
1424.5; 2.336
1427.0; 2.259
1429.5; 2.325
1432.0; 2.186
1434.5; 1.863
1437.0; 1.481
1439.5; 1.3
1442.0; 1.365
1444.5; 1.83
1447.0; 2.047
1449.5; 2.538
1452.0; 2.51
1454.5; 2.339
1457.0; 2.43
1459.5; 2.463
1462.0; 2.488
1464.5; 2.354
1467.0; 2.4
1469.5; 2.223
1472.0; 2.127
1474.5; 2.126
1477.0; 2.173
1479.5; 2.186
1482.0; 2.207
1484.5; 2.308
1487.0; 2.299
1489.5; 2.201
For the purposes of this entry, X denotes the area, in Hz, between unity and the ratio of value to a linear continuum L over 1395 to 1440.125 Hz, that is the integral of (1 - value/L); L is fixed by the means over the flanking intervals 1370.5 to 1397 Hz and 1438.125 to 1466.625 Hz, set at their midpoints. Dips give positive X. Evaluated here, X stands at 4.8 Hz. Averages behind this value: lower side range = 2.5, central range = 2.08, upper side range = 2.16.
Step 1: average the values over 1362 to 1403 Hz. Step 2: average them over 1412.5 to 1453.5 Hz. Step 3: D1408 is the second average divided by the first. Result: 0.80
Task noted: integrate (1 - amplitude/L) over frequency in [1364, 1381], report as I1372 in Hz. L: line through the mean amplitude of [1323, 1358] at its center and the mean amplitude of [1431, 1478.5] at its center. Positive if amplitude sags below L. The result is -2.5 Hz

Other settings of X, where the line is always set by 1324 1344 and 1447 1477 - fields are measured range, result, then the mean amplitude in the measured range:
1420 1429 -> 0.5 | 2.2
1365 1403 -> -2.1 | 2.47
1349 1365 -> 3.8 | 1.78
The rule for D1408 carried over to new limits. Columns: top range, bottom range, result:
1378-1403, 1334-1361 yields 1.25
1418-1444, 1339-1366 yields 0.96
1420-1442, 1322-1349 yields 0.85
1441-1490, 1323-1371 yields 1.05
